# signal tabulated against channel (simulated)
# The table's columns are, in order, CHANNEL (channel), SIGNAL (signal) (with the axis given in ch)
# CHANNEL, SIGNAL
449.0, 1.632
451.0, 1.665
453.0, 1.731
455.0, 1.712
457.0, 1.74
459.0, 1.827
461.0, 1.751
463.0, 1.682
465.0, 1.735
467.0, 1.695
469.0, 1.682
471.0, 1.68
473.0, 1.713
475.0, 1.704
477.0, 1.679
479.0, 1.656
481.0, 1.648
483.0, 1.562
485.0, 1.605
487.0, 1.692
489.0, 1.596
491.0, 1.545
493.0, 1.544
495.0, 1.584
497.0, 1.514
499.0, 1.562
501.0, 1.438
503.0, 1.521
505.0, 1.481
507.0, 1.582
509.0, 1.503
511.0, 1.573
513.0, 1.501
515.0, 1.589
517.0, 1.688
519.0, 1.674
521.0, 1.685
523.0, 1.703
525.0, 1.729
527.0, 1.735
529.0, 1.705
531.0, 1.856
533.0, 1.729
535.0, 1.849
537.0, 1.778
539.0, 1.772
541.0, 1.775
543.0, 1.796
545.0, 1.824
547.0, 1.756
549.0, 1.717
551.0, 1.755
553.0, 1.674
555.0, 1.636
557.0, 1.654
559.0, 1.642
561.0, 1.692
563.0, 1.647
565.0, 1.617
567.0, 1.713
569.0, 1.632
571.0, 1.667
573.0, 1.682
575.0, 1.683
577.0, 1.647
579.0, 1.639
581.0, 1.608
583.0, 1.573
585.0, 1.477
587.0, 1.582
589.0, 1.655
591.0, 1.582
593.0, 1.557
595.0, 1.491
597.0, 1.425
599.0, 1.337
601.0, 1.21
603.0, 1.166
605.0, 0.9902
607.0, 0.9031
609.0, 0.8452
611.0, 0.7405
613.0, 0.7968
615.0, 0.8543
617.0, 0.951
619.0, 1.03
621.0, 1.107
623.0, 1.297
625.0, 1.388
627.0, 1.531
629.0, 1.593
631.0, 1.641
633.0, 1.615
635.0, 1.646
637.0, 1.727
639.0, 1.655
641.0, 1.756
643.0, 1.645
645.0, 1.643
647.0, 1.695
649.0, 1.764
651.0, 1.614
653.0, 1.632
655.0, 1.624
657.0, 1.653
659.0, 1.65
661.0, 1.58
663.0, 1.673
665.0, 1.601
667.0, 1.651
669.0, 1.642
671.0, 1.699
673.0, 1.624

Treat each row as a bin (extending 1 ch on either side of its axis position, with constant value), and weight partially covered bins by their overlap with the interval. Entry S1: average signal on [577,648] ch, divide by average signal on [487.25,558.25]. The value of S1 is 0.8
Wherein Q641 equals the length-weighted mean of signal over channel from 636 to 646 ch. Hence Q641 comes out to 1.69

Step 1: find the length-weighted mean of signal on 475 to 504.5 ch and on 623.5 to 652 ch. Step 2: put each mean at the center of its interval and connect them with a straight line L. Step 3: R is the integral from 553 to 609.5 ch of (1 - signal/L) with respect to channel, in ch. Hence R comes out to 3.68 ch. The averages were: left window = 1.58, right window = 1.63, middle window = 1.51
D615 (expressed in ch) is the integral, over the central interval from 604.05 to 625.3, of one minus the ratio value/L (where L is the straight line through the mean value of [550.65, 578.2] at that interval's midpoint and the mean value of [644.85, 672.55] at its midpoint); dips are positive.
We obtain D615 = 8.7 ch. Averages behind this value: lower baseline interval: 1.66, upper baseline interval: 1.65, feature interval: 0.978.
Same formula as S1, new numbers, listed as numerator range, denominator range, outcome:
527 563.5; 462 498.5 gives 1.06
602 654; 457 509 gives 0.83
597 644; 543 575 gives 0.76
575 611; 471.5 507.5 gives 0.87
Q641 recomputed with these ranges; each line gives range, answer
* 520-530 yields 1.71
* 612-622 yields 0.948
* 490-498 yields 1.55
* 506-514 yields 1.54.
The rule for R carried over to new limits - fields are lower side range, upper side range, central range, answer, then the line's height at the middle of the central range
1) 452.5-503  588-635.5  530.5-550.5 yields -4.3 ch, 1.47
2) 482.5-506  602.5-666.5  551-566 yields -1.7 ch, 1.49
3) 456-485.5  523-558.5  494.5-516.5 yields 2.4 ch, 1.72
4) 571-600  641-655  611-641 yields 5.5 ch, 1.63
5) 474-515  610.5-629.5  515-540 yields -4.8 ch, 1.46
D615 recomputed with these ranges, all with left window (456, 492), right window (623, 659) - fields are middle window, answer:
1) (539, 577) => -1.06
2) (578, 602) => 1.92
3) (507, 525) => 0.49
